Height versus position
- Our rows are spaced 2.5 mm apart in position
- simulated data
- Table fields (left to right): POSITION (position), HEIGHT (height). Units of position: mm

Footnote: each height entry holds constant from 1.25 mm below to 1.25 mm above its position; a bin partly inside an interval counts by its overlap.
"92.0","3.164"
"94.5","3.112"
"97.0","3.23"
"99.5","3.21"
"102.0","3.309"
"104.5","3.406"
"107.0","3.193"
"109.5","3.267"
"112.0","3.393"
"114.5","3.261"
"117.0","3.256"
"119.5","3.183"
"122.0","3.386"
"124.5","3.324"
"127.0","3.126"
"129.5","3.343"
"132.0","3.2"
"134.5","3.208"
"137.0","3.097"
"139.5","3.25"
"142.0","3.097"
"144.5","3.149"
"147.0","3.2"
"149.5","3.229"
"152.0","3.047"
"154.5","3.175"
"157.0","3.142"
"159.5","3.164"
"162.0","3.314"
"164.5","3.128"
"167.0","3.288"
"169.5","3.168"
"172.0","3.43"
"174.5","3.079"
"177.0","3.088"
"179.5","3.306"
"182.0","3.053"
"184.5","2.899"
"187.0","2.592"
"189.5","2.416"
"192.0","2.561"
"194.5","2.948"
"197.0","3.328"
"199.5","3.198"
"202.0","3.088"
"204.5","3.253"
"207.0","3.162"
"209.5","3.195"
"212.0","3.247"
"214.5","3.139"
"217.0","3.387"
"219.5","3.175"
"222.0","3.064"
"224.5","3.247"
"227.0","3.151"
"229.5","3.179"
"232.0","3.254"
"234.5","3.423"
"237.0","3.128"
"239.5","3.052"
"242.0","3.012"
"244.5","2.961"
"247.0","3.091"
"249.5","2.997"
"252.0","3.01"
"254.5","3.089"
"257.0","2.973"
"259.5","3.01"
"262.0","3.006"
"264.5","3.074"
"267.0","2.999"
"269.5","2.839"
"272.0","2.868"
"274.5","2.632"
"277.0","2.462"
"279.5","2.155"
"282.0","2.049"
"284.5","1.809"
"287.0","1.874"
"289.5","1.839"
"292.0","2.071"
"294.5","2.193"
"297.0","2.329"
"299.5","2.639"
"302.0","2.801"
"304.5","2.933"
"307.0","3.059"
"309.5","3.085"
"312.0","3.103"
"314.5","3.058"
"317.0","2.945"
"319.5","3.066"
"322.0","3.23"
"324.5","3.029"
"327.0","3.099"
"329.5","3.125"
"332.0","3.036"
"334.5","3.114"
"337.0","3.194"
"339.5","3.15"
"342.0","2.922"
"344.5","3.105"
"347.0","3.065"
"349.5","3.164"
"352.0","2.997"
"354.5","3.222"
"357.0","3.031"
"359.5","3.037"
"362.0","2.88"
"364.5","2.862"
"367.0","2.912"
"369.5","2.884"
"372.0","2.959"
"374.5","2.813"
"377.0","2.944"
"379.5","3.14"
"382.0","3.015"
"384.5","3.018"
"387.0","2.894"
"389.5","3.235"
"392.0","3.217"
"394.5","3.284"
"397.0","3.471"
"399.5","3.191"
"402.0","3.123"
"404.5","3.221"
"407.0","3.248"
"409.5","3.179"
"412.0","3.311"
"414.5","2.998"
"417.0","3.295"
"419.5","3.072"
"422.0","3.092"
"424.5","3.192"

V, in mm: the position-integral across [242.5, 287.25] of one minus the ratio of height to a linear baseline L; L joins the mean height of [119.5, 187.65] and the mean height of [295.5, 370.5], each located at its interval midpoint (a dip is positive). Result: 4.8 mm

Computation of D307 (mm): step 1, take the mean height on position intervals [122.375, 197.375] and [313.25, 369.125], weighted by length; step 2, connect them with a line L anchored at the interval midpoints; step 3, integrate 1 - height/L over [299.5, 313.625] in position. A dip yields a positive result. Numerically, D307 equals 0.5 mm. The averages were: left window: 3.11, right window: 3.05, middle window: 2.97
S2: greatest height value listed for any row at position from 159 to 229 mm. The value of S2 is 3.43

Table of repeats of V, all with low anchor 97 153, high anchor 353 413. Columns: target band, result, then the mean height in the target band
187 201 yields 1.43 mm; 2.87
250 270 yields 0.95 mm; 3.01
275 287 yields 3.89 mm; 2.13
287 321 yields 4.95 mm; 2.68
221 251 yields 0.39 mm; 3.13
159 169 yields -0.04 mm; 3.22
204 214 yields -0.06 mm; 3.21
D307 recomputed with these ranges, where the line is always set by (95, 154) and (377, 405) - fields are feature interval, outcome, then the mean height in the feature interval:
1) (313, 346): 0.92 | 3.08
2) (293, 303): 2.23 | 2.47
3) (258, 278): 2.02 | 2.87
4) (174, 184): 0.30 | 3.12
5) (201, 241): 0.08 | 3.2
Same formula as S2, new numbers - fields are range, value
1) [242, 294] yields 3.091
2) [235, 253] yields 3.128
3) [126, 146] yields 3.343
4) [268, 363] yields 3.23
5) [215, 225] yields 3.387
